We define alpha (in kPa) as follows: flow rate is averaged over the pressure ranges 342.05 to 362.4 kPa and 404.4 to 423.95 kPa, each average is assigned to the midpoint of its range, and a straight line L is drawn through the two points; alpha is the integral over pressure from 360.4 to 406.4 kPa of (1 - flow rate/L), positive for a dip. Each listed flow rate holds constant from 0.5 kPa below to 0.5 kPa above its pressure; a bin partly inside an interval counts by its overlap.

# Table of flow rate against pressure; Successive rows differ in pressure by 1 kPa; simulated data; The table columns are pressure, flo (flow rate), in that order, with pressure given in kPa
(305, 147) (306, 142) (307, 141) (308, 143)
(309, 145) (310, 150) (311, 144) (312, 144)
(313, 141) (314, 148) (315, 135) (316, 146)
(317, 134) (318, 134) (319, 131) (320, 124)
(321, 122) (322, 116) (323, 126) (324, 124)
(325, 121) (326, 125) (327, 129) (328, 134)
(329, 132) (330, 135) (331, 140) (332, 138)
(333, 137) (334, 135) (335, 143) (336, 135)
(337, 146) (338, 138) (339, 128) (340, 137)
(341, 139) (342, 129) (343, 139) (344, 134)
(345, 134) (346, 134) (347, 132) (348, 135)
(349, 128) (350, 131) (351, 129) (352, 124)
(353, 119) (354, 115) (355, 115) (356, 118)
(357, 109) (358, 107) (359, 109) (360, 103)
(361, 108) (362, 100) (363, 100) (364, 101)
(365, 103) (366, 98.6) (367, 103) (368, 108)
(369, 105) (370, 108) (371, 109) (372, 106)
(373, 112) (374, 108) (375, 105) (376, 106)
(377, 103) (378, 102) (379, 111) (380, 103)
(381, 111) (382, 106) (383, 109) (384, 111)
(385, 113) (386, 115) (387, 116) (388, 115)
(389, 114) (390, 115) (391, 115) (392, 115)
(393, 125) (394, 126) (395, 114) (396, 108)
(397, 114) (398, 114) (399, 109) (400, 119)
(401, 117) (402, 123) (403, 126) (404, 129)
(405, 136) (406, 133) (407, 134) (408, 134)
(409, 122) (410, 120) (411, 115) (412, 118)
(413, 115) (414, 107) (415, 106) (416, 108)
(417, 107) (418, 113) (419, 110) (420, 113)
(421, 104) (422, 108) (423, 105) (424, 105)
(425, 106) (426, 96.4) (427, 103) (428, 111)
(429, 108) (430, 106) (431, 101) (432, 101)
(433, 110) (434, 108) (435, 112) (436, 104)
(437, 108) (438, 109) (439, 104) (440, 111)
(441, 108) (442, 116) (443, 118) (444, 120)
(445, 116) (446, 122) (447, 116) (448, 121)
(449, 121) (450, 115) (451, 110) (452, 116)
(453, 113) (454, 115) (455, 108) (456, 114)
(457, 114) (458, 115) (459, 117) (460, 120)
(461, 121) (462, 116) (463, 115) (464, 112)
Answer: 2.63 kPa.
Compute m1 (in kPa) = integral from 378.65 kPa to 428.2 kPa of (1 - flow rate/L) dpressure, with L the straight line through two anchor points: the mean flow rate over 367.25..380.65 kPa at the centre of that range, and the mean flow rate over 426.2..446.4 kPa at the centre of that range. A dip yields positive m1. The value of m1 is -3.0 kPa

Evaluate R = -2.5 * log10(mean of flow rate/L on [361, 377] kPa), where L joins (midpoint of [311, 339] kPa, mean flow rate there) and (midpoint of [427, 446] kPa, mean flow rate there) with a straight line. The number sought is 0.18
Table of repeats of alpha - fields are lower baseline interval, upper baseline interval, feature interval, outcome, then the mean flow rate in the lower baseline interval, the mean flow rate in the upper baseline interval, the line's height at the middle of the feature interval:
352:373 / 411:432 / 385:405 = -1.87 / 108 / 108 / 108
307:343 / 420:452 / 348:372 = 3.02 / 135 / 110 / 127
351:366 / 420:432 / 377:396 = -0.88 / 110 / 105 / 108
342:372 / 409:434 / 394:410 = -1.67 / 116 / 108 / 111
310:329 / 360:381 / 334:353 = -2.24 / 133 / 105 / 120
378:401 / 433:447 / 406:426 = -0.10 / 113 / 112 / 113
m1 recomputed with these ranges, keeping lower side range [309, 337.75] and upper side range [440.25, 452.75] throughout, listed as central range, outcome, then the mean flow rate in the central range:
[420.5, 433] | 1.5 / 105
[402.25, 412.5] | -0.4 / 127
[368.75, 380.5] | 1.9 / 107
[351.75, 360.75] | 1.2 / 113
